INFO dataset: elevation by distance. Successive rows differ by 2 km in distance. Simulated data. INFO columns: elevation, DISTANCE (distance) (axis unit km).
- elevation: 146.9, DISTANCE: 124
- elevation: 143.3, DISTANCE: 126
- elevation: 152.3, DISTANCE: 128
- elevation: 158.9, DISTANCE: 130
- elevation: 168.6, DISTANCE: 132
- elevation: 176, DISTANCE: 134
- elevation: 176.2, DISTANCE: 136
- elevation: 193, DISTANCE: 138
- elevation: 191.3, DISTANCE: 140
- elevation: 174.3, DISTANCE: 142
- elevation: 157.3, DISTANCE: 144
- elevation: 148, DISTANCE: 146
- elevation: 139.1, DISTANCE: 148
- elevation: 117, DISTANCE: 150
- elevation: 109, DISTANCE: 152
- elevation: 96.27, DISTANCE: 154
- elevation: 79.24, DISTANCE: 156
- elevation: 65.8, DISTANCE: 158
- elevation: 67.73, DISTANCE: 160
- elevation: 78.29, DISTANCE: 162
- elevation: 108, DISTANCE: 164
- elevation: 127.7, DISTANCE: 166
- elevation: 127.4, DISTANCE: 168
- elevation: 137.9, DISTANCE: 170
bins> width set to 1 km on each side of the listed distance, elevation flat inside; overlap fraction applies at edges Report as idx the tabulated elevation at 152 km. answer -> 109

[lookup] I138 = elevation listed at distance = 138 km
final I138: 193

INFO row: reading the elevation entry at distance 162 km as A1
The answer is 78.29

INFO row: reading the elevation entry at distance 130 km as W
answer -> 158.9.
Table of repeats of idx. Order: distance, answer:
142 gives 174.3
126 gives 143.3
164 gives 108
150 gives 117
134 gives 176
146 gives 148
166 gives 127.7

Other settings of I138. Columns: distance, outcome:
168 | 127.4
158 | 65.8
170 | 137.9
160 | 67.73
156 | 79.24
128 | 152.3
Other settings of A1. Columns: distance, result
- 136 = 176.2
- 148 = 139.1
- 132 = 168.6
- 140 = 191.3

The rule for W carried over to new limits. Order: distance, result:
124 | 146.9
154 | 96.27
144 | 157.3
